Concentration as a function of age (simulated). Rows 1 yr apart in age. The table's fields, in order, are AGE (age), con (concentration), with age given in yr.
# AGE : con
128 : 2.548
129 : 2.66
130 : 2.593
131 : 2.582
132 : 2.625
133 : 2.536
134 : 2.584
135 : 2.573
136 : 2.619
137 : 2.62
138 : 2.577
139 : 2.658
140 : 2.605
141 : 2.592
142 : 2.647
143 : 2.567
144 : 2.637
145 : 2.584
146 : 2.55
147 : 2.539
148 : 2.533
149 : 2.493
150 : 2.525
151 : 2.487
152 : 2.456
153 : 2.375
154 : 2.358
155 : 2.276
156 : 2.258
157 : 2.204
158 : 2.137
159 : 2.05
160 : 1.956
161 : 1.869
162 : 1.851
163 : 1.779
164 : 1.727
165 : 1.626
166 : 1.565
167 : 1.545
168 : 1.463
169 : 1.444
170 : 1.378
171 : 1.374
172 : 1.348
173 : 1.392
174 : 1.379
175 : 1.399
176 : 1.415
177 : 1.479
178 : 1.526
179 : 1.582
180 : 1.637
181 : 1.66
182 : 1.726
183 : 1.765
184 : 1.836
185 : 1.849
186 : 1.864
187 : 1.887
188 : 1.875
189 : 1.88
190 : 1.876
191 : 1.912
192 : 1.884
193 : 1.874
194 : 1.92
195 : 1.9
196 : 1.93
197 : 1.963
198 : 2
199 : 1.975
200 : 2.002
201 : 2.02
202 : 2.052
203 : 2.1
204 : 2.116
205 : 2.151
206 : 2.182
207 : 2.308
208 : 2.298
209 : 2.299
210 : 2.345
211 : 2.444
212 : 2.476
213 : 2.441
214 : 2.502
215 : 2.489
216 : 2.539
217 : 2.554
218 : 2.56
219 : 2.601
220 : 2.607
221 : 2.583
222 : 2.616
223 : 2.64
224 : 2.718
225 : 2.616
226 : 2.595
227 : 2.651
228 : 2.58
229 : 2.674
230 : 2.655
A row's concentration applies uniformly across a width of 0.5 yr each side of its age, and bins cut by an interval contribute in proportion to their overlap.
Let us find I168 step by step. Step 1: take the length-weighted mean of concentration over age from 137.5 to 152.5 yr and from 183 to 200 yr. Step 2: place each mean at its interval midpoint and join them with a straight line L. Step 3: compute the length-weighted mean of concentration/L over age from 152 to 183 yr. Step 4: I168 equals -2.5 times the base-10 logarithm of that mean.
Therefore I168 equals 0.28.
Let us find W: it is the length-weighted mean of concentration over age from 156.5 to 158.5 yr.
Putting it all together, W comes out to 2.17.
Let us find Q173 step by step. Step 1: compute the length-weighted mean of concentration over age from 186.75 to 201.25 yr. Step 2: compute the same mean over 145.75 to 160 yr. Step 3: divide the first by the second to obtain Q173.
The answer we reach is 0.82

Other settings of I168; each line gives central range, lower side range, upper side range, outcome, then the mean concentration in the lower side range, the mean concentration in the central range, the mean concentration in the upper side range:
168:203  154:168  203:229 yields 0.24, 1.91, 1.74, 2.47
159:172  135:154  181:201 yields 0.35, 2.55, 1.64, 1.89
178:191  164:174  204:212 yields 0.01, 1.47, 1.78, 2.29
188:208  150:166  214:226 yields 0.20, 2.09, 2.01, 2.59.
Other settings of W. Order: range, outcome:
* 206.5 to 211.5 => 2.34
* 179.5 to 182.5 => 1.67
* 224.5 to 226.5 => 2.61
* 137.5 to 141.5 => 2.61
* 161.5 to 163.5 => 1.81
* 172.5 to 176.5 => 1.4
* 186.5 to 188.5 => 1.88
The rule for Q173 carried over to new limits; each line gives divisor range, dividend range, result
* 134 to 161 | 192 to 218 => 0.90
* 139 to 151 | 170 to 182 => 0.58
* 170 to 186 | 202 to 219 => 1.51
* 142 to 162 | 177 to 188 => 0.73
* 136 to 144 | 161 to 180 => 0.58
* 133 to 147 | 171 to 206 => 0.69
